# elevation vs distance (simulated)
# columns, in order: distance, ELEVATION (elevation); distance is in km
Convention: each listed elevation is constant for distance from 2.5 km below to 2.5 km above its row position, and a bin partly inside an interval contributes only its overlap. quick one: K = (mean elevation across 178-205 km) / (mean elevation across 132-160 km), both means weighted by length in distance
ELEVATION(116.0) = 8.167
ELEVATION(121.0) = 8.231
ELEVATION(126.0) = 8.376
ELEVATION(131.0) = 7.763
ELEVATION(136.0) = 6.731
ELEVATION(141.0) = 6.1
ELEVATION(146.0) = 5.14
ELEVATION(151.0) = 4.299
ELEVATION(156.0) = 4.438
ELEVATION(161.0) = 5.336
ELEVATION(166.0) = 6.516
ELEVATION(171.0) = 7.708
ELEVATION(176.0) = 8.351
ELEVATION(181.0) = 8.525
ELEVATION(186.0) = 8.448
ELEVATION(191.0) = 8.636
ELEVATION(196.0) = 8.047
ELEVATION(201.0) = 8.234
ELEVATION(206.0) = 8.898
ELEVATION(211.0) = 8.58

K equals 1.54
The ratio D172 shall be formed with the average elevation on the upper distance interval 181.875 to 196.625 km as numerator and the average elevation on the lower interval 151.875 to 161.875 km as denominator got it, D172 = 1.79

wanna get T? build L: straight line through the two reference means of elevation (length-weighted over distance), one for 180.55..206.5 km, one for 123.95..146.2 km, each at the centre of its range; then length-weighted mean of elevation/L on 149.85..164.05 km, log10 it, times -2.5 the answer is 0.49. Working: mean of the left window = 6.96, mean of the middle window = 4.8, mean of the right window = 8.43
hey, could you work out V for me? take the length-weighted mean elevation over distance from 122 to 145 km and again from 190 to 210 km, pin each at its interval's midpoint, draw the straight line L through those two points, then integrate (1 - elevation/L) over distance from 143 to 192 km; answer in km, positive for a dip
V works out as 7.5 km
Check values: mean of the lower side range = 7.17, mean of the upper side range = 8.45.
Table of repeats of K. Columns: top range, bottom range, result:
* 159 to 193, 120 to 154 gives 1.17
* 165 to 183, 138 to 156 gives 1.54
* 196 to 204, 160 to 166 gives 1.41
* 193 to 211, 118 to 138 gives 1.08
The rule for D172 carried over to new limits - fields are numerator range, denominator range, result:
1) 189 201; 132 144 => 1.27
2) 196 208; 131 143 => 1.26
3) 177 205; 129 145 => 1.26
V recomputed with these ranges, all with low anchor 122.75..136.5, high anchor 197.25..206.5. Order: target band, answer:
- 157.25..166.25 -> 2.79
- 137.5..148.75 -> 3.15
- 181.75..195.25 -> -0.28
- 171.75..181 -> -0.09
